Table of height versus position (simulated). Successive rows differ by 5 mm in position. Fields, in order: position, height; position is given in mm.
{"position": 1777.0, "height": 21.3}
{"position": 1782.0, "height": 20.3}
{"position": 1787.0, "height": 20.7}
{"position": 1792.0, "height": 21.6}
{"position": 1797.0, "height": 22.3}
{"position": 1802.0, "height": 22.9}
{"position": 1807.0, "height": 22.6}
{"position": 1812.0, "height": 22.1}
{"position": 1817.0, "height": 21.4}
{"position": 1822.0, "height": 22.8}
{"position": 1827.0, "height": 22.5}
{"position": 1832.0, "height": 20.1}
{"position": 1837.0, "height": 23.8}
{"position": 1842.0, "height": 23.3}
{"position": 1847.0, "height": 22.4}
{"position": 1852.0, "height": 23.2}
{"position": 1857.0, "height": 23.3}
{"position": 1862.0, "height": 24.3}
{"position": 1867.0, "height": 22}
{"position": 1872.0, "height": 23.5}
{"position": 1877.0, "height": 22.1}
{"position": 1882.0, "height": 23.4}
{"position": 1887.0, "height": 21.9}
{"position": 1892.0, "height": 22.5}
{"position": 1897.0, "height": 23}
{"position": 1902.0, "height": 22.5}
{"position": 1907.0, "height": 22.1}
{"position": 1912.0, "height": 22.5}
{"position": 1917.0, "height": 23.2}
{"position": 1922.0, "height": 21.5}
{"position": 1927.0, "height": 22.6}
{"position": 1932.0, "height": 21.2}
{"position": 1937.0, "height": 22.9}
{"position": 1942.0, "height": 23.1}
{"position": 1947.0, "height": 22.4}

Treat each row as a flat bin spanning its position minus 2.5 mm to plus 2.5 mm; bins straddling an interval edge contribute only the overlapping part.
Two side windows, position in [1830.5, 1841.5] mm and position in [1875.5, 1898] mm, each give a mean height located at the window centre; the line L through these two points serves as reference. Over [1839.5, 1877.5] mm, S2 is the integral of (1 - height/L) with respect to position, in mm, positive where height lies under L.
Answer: -1.0 mm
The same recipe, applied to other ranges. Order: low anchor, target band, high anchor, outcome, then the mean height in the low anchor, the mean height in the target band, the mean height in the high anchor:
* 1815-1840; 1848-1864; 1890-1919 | -0.8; 22.2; 23.5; 22.6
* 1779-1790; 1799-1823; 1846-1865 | -0.8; 20.6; 22.3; 23.3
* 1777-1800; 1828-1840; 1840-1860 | 0.3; 21.3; 22.1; 23.1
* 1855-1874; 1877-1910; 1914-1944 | 0.5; 23.3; 22.5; 22.4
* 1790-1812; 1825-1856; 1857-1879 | 0.2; 22.3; 22.6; 23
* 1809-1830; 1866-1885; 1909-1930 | -0.4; 22.2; 22.8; 22.4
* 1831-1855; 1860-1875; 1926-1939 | -0.4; 22.7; 23.2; 22.2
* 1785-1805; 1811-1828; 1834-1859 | 0.2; 21.9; 22.2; 23.1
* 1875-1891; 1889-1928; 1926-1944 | 0.0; 22.5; 22.5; 22.4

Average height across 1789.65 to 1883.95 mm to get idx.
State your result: 22.6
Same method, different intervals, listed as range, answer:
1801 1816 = 22.4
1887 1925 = 22.4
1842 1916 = 22.8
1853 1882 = 23.1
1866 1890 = 22.6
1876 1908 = 22.5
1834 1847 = 23.2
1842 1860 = 23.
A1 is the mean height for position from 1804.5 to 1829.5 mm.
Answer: 22.3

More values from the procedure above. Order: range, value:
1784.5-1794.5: 21.1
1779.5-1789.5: 20.5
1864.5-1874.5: 22.8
